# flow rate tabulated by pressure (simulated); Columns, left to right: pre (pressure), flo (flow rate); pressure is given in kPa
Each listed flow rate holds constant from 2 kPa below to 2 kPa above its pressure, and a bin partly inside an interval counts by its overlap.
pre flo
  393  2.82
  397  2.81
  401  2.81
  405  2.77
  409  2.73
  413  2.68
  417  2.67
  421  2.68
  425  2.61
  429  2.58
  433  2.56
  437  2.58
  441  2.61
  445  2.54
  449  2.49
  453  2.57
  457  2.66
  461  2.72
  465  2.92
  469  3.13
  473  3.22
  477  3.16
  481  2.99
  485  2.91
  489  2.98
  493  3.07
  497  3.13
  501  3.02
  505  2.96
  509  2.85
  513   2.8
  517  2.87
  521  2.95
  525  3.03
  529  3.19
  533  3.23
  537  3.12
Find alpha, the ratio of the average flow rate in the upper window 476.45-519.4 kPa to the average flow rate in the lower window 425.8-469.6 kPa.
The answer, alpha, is 1.12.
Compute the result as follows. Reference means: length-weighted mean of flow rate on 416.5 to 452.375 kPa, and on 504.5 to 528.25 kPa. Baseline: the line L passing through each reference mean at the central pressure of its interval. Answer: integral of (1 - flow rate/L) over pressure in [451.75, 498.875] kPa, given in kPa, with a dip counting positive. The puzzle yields -3.5 kPa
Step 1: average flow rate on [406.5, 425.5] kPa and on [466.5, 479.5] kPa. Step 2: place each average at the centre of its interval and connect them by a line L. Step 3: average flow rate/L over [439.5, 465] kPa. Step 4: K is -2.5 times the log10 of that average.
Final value 0.14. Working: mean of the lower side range 2.68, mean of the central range 2.62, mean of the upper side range 3.15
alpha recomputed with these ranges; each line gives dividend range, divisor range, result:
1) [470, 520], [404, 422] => 1.11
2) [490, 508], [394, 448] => 1.14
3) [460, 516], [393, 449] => 1.12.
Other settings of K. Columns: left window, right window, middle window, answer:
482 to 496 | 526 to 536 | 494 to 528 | 0.05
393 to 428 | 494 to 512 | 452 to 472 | 0.01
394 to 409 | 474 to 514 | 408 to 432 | 0.07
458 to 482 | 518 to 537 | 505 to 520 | 0.08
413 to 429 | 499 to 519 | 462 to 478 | -0.11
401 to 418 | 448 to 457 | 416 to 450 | 0.02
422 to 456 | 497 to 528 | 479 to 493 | -0.06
